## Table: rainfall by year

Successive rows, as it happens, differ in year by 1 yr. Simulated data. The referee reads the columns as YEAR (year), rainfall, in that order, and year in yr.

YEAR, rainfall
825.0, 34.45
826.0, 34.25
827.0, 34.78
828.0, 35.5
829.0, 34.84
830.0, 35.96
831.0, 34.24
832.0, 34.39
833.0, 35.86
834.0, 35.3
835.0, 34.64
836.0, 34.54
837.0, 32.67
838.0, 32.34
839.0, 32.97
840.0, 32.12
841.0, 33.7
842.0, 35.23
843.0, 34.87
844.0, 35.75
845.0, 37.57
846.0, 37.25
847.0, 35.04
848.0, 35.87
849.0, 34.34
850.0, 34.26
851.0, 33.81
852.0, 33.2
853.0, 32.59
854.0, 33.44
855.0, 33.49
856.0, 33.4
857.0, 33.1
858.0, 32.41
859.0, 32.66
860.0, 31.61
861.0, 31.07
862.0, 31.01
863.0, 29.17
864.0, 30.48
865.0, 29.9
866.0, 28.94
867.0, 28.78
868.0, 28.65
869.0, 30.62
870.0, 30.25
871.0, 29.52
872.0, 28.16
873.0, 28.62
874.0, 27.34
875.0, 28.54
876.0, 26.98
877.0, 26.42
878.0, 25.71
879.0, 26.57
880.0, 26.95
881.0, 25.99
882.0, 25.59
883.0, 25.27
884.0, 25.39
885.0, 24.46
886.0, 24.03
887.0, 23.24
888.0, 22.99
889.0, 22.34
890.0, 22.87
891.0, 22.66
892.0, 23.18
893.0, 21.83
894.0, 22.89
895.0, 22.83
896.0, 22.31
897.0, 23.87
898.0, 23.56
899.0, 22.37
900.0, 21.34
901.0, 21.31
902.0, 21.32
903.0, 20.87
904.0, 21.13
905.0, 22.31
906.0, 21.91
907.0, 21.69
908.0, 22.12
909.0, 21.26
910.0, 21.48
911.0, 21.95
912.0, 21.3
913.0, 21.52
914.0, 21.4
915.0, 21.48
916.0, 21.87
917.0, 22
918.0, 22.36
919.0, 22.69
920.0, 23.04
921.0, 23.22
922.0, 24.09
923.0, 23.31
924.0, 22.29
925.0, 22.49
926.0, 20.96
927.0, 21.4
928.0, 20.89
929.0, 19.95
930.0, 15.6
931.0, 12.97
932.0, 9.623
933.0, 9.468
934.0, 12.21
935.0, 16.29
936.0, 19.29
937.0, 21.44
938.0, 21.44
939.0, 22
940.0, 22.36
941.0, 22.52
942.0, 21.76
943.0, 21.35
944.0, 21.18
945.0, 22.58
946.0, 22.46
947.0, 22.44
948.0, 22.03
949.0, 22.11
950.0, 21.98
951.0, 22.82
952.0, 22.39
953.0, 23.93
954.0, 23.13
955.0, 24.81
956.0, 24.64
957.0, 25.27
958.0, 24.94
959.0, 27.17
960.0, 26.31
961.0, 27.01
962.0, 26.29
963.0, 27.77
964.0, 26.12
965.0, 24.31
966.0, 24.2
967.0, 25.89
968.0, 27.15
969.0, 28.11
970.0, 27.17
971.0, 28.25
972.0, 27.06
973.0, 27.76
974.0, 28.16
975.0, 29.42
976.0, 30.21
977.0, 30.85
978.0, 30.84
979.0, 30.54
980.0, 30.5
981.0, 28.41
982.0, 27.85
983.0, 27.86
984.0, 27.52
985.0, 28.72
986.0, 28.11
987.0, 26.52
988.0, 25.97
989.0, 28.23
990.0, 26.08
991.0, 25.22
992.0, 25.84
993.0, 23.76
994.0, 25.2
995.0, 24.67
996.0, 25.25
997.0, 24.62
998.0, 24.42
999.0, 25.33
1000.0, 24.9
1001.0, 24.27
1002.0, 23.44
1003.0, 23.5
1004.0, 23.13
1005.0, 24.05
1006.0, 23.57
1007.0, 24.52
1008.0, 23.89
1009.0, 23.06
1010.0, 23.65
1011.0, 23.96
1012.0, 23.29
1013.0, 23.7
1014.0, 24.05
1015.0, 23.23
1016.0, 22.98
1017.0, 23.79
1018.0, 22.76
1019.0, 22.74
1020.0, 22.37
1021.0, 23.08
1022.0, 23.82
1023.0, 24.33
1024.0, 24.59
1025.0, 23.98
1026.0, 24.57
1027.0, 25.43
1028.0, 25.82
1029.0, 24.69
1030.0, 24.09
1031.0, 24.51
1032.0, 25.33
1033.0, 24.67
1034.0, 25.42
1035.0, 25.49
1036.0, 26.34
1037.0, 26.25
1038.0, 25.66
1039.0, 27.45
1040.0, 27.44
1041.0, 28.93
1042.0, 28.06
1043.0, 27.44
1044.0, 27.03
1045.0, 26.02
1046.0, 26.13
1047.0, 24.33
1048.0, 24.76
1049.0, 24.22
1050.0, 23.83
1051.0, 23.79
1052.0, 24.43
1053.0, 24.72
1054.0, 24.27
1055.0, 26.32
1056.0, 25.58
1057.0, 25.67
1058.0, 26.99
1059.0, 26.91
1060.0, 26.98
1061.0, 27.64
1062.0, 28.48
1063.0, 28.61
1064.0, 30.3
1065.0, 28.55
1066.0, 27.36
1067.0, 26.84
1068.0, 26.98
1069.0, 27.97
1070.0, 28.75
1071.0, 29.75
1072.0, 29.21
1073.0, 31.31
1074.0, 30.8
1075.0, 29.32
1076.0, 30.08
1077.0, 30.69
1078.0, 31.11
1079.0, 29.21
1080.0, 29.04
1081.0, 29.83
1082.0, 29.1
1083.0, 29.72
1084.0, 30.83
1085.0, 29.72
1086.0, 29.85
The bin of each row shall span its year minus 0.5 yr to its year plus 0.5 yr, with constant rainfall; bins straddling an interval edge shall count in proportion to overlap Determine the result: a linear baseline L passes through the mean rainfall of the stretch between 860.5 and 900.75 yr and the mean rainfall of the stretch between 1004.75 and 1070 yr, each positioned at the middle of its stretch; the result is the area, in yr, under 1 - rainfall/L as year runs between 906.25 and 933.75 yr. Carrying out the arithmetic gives 5.82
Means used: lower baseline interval 26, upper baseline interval 25.4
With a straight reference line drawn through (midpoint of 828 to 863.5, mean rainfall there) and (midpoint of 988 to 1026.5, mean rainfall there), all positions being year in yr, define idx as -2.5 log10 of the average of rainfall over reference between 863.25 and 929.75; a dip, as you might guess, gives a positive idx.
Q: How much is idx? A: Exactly 0.27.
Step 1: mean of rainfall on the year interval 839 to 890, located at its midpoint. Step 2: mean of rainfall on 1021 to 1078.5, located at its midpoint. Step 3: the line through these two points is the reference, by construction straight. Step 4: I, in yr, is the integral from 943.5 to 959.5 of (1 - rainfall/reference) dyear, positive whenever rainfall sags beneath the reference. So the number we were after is 2.9 yr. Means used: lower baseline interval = 30.1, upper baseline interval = 26.6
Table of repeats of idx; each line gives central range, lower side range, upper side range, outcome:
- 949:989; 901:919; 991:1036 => -0.159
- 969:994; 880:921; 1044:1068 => -0.140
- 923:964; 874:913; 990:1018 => 0.107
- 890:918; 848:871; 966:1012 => 0.332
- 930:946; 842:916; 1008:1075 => 0.398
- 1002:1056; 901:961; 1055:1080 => 0.077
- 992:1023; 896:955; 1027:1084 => 0.046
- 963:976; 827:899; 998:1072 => 0.000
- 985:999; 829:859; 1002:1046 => 0.027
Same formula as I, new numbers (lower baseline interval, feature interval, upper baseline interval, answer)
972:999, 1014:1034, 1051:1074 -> 2.42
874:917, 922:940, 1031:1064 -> 4.00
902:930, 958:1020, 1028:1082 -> -3.57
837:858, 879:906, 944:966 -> 6.11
